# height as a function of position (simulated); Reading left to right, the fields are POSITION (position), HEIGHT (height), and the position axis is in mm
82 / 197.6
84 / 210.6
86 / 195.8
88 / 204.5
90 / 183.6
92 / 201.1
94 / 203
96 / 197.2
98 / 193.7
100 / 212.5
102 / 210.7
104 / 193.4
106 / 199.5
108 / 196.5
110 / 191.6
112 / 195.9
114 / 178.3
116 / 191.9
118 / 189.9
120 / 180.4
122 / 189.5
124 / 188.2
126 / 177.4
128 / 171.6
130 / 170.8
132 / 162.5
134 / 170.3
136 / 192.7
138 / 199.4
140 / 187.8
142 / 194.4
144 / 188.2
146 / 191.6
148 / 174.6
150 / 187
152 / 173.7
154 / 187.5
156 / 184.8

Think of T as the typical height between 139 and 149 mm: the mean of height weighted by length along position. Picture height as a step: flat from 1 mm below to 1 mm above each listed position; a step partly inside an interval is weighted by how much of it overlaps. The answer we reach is 187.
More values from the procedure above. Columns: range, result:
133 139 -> 187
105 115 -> 192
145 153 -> 182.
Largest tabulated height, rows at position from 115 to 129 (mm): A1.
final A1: 191.9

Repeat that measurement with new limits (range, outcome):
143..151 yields 191.6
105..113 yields 199.5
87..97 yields 204.5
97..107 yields 212.5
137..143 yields 199.4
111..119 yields 195.9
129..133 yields 170.8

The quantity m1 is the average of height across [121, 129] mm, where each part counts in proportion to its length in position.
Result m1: 182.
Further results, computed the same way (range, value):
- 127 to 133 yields 168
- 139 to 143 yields 191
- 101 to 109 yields 200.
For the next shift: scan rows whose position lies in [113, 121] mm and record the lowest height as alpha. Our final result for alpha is 178.3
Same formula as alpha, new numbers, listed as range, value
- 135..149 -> 174.6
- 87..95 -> 183.6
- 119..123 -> 180.4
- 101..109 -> 193.4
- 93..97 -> 197.2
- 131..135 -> 162.5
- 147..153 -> 173.7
